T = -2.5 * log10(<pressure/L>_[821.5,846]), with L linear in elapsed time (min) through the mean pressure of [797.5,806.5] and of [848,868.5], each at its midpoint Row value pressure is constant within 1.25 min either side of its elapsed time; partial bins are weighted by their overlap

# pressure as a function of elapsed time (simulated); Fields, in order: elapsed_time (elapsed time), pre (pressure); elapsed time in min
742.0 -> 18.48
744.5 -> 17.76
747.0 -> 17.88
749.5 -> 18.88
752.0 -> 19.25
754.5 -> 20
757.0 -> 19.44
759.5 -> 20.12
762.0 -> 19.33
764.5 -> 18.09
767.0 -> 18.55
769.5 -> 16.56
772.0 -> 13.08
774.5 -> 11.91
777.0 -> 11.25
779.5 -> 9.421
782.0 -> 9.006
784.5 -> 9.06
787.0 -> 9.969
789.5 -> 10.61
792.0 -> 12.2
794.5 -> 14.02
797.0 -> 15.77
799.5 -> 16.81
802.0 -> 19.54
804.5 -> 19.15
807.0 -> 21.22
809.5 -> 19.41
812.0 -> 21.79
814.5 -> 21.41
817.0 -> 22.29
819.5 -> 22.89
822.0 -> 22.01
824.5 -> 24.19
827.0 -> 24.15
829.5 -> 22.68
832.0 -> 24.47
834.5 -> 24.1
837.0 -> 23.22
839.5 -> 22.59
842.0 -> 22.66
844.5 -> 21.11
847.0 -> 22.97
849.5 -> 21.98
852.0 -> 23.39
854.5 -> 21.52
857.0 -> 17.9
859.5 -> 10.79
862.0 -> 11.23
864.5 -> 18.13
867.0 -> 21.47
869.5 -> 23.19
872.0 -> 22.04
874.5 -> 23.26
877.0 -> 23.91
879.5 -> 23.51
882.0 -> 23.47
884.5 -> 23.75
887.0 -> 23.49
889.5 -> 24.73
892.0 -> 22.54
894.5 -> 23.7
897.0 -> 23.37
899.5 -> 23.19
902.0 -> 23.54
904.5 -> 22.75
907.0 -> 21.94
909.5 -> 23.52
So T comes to -0.25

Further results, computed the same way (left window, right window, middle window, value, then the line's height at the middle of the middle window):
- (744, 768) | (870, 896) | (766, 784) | 0.480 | 19.6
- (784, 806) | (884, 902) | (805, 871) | -0.172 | 18.4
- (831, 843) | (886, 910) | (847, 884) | 0.137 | 23.3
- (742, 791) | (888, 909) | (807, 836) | -0.210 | 18.6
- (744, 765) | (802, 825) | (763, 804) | 0.427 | 20.2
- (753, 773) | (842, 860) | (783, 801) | 0.440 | 19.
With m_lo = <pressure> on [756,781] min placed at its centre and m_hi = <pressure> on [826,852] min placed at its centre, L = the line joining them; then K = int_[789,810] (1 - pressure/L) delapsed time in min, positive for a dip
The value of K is 2.6 min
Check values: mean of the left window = 15.7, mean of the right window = 23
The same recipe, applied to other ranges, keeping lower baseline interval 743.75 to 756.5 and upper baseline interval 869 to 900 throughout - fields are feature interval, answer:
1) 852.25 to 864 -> 3.27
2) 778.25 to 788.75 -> 5.55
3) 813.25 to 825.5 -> -0.77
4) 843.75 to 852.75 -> -0.08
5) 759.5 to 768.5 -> 0.23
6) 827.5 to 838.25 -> -1.00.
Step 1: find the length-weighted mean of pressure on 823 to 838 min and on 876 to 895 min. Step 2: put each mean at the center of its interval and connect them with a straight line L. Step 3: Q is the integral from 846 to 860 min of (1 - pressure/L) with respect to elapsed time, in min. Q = 2.1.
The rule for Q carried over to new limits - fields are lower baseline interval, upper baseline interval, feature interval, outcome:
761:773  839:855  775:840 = 6.4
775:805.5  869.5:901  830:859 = -5.0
